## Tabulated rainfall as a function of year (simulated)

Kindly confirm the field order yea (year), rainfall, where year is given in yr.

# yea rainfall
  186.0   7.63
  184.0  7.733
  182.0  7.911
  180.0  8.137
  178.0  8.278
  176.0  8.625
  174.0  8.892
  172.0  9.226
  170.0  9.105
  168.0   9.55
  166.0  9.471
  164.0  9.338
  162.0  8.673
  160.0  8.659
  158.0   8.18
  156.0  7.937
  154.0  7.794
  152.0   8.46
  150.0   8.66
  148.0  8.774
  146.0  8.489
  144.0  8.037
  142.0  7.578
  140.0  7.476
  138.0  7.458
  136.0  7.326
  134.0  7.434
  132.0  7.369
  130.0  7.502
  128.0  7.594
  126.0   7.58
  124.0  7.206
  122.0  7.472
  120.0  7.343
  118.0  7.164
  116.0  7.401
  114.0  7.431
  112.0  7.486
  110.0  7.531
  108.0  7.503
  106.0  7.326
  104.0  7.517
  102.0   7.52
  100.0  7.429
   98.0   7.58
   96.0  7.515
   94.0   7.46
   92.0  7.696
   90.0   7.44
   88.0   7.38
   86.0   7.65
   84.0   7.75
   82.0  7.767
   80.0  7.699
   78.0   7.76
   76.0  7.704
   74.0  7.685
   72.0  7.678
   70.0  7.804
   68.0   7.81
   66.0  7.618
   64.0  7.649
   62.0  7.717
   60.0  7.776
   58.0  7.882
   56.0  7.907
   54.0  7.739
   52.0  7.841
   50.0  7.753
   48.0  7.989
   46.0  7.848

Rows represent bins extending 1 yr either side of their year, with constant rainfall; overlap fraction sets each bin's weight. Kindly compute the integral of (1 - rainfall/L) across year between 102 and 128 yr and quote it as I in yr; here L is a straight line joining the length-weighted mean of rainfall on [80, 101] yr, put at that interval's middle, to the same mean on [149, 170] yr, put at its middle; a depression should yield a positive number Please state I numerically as 1.8 yr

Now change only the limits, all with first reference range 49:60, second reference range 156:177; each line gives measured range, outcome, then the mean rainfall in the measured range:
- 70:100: 1.8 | 7.63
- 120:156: 3.6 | 7.77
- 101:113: 1.2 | 7.48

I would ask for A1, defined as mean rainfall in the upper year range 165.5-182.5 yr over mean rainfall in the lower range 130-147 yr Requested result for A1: 1.15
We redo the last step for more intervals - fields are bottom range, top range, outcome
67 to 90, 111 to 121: 0.96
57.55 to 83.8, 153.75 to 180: 1.13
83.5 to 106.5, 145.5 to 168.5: 1.15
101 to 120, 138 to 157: 1.09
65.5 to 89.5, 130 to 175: 1.08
